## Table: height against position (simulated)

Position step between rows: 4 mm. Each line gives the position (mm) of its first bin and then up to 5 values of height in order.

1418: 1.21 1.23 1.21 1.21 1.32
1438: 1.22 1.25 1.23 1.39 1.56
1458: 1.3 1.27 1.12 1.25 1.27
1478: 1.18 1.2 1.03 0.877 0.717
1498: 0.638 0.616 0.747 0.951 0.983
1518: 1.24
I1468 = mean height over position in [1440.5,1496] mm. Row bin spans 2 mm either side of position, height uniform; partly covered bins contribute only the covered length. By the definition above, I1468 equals 1.19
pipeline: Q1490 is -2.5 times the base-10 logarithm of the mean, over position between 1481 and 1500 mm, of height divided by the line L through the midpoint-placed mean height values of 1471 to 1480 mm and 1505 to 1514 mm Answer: 0.24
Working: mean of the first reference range 1.23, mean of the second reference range 0.89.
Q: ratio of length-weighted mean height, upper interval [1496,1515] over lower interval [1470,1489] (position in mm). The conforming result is 0.7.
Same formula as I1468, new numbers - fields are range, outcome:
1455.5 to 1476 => 1.25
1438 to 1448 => 1.24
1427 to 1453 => 1.28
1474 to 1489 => 1.14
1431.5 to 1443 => 1.26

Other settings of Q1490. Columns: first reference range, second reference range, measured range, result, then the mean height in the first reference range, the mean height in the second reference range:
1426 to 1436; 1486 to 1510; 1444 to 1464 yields -0.24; 1.25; 0.764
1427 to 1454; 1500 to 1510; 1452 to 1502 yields -0.11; 1.29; 0.735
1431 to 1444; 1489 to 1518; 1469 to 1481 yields -0.21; 1.26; 0.818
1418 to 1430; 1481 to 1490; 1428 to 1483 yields -0.13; 1.22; 1.05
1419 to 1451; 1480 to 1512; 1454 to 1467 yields -0.19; 1.25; 0.847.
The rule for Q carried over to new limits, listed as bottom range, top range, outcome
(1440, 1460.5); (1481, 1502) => 0.63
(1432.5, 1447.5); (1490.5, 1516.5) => 0.63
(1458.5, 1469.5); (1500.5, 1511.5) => 0.63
